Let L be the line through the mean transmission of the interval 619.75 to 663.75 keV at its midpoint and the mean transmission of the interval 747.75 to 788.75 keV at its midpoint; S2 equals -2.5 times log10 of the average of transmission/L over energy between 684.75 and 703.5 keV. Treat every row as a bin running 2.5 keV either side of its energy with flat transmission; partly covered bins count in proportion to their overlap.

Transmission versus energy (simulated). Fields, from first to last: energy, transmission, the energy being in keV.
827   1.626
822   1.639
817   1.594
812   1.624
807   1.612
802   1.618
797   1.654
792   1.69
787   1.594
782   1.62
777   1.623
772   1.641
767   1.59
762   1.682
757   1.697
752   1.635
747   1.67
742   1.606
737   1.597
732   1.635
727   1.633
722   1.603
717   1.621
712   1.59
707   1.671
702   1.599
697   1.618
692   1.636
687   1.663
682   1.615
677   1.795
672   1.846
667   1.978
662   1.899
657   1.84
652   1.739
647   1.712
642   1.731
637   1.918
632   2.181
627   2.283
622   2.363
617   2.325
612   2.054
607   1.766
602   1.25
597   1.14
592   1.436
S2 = 0.124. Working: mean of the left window 1.96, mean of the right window 1.64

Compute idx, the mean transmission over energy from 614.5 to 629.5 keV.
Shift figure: 2.32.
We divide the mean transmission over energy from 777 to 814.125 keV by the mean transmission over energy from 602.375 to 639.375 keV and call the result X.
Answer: 0.78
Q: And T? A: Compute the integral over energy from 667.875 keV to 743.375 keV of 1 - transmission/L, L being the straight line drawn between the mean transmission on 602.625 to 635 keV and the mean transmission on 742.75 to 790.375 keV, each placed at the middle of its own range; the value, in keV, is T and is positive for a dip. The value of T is 7.2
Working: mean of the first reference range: 2.11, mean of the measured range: 1.66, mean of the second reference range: 1.64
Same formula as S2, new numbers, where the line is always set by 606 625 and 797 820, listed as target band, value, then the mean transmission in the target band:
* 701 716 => 0.17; 1.62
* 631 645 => 0.10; 1.91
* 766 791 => 0.05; 1.62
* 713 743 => 0.14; 1.62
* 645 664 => 0.14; 1.8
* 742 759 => 0.08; 1.66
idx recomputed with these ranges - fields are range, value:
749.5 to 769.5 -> 1.65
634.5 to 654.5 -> 1.77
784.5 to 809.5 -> 1.63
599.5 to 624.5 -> 1.95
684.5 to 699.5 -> 1.64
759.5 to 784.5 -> 1.63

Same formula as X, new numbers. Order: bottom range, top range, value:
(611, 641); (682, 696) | 0.76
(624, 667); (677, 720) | 0.85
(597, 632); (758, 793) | 0.84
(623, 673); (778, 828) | 0.84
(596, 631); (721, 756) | 0.85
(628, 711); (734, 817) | 0.92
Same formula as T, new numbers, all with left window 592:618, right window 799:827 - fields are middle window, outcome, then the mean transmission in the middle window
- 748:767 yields -0.4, 1.66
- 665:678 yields -1.9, 1.88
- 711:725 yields 0.2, 1.61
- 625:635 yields -3.5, 2.21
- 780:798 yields -0.2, 1.64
